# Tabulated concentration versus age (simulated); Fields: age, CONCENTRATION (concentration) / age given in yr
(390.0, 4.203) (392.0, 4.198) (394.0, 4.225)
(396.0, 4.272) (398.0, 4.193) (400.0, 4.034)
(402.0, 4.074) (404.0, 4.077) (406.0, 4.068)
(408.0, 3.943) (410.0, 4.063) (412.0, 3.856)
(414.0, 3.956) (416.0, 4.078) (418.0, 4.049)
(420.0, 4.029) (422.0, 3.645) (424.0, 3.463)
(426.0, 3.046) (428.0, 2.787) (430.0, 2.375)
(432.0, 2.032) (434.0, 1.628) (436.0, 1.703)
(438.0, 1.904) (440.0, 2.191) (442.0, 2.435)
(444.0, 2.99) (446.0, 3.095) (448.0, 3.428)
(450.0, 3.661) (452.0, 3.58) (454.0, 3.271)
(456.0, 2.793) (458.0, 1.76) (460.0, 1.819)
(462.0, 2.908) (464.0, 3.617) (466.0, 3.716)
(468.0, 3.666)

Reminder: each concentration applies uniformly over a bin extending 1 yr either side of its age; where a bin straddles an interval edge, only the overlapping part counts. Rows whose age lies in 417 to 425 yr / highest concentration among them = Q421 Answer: 4.049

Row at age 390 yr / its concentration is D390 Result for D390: 4.203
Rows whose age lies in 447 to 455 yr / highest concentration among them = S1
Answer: 3.661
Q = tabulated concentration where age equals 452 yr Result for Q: 3.58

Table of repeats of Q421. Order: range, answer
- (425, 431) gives 3.046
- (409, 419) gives 4.078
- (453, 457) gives 3.271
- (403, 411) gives 4.077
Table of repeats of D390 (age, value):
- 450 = 3.661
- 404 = 4.077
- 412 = 3.856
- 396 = 4.272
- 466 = 3.716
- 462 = 2.908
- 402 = 4.074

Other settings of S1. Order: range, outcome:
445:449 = 3.428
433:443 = 2.435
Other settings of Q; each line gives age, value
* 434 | 1.628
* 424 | 3.463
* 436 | 1.703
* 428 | 2.787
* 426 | 3.046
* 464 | 3.617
